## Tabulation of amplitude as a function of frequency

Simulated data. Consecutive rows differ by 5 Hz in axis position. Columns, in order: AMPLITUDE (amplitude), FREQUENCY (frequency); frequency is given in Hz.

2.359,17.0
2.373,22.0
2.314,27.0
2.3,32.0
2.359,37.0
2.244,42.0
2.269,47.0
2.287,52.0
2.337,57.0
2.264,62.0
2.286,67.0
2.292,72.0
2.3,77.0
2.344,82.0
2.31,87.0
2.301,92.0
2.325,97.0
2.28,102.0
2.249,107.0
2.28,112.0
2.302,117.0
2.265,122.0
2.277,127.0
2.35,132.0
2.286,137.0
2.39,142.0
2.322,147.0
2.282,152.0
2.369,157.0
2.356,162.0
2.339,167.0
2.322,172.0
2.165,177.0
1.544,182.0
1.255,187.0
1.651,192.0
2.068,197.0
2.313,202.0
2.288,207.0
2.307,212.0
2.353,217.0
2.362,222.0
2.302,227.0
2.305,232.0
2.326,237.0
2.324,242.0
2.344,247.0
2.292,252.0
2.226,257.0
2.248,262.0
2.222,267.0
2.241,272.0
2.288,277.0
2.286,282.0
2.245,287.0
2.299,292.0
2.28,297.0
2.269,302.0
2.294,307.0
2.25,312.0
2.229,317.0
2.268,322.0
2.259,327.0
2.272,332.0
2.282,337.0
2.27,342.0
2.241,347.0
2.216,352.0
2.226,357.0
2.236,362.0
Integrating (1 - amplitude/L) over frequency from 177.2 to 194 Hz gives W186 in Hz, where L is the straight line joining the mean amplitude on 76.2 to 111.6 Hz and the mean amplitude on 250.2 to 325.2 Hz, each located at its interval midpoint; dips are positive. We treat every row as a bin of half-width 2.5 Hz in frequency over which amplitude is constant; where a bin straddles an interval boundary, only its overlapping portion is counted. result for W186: 5.2 Hz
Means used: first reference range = 2.3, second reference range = 2.26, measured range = 1.57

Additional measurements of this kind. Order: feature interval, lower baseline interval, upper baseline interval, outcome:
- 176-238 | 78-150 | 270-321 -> 5.37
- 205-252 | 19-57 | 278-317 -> -0.82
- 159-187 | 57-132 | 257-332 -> 2.60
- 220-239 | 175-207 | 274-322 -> -2.96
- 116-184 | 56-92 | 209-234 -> 1.63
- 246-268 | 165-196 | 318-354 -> -2.11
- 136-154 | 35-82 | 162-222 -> -1.40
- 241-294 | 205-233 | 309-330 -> 0.36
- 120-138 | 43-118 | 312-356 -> -0.08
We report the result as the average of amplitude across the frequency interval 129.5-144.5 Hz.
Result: 2.34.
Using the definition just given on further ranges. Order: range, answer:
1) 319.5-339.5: 2.27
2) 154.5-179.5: 2.31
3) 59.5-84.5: 2.3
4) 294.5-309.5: 2.28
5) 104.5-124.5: 2.27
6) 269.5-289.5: 2.26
